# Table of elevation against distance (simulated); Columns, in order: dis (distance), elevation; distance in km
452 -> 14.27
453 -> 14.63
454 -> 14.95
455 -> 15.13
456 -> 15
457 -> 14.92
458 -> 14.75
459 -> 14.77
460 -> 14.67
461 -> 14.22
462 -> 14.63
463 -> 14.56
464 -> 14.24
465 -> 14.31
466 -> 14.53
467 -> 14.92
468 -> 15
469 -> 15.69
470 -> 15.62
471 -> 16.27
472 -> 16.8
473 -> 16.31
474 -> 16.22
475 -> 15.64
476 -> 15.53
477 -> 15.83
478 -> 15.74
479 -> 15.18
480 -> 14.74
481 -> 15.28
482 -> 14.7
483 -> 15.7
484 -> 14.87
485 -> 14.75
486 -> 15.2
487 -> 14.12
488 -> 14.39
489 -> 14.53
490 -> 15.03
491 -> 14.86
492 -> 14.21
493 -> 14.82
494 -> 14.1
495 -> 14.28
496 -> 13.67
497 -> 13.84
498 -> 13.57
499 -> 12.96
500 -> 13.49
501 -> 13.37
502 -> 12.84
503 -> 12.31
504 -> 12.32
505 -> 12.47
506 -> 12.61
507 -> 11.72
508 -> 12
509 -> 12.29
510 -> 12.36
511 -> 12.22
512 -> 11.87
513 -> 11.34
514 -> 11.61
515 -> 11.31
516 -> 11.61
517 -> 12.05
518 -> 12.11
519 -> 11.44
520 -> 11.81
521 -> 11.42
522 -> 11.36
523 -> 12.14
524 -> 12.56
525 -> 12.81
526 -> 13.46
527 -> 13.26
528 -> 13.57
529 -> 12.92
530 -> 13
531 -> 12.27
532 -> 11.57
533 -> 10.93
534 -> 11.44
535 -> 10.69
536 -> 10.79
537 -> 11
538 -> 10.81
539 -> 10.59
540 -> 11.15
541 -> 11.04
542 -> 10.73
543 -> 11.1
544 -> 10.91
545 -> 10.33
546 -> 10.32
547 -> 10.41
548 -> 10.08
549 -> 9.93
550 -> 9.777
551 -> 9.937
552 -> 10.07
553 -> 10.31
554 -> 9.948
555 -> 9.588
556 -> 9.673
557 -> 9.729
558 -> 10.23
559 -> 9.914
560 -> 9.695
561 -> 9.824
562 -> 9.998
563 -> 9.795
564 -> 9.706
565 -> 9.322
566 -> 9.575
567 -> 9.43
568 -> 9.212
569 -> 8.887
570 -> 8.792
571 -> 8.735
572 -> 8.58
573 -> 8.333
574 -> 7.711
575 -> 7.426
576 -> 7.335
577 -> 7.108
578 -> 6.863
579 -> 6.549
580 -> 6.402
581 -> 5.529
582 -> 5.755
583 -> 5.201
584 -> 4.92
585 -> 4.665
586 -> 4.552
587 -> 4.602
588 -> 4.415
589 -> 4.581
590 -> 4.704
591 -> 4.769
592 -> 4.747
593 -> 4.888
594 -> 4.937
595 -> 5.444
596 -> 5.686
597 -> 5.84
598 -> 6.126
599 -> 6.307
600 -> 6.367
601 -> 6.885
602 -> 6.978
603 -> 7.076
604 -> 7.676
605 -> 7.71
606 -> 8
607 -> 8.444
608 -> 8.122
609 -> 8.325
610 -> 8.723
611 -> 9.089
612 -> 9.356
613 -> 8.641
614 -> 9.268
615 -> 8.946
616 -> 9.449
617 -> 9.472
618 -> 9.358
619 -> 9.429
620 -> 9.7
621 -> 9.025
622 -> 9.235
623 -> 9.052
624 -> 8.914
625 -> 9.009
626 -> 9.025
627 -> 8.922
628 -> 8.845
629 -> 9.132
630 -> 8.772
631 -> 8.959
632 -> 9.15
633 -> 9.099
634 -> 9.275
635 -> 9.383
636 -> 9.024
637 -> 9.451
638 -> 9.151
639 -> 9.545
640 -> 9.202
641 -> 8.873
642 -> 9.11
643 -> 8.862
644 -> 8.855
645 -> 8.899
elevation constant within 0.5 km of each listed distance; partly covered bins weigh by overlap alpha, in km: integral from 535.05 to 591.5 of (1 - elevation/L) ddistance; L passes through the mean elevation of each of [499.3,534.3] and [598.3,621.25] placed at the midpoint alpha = 9.7 km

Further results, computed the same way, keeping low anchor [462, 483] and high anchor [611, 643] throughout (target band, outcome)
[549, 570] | 3.80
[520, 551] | 3.48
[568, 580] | 3.66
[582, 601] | 9.61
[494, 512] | 1.63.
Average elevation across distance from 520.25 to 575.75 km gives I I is 10.5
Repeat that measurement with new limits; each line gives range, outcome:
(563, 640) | 7.75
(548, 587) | 8.37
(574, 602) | 5.71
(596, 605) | 6.66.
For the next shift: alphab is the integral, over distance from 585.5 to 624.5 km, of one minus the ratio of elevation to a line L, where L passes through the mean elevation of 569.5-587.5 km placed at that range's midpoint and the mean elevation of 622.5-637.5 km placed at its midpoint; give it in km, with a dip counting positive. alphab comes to 3.3 km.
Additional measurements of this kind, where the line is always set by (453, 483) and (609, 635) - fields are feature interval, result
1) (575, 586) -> 4.8 km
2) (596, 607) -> 3.3 km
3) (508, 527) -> 1.7 km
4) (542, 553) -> 1.6 km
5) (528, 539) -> 0.9 km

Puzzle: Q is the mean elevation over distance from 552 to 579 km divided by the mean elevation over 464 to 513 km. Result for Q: 0.63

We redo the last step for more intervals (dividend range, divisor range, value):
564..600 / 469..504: 0.45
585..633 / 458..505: 0.52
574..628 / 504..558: 0.63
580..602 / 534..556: 0.51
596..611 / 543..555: 0.72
